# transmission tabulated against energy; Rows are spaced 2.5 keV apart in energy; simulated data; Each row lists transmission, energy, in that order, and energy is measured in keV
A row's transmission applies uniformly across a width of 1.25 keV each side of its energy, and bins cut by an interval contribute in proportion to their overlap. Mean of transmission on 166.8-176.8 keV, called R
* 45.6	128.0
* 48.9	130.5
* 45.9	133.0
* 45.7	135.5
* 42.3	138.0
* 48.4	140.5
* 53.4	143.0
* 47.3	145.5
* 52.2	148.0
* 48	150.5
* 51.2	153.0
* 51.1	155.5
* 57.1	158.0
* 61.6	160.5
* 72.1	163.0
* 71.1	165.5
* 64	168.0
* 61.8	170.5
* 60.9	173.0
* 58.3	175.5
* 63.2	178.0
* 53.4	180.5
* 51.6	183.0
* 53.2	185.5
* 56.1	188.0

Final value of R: 61.2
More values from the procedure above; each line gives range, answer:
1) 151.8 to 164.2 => 58.6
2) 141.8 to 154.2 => 50.4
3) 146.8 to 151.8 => 50.1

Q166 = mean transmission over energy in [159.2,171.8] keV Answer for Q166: 66.1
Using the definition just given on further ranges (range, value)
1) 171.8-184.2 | 57.5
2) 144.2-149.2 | 49.8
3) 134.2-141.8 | 45.5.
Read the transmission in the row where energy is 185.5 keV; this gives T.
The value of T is 53.2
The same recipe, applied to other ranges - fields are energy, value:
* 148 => 52.2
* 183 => 51.6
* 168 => 64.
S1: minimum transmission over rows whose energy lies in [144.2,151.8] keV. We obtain 47.3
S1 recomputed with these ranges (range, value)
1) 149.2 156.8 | 48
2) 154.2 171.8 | 51.1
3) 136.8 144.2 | 42.3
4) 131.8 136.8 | 45.7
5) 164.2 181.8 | 53.4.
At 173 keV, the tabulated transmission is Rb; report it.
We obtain 60.9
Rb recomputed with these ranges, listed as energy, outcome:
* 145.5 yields 47.3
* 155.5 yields 51.1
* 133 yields 45.9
